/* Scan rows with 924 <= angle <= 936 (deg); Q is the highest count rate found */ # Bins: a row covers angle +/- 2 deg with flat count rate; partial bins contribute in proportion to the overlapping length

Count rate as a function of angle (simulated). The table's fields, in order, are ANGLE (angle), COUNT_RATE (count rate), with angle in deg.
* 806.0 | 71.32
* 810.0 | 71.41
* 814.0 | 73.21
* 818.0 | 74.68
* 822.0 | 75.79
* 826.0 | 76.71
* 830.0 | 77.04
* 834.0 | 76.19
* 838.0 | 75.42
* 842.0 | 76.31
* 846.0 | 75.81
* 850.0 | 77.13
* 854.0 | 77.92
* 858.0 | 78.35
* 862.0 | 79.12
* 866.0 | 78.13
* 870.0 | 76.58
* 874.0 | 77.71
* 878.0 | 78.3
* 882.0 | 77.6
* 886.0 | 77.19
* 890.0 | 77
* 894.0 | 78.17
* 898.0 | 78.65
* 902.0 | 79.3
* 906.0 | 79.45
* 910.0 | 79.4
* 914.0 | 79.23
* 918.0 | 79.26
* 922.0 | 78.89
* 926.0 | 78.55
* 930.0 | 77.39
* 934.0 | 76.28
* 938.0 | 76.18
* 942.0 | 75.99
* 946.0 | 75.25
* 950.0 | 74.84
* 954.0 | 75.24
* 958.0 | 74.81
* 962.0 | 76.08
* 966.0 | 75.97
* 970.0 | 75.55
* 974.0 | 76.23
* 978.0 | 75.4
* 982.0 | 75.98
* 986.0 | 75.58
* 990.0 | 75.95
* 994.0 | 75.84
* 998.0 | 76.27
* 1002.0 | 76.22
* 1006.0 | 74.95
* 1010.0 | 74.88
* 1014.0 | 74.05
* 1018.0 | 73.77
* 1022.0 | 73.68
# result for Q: 78.55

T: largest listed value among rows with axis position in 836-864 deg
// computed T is 79.12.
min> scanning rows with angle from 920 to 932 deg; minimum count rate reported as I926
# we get 77.39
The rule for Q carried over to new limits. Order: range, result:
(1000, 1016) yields 76.22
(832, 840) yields 76.19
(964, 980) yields 76.23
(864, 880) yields 78.3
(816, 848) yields 77.04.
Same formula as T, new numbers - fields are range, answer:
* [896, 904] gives 79.3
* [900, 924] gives 79.45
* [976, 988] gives 75.98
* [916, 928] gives 79.26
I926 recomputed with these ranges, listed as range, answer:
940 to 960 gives 74.81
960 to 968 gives 75.97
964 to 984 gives 75.4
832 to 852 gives 75.42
